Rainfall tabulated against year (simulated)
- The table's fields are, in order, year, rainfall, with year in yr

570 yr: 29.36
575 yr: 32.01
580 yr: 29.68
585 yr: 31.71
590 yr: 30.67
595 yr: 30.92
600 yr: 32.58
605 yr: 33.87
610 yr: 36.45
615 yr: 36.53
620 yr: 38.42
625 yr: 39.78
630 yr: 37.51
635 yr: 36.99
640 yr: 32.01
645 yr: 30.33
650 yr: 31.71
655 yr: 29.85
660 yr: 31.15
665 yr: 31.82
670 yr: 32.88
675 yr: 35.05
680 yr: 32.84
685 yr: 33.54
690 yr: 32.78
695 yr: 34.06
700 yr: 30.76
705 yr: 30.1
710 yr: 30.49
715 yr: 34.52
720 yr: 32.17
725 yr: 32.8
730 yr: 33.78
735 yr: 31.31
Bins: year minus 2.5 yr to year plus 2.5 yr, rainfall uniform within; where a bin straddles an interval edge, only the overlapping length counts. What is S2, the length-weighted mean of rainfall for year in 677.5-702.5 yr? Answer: 32.8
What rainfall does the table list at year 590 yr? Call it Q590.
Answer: 30.67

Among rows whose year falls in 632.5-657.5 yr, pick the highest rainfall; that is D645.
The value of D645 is 36.99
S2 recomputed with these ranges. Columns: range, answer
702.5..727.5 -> 32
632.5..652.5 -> 32.8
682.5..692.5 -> 33.2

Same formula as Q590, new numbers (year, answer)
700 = 30.76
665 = 31.82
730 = 33.78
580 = 29.68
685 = 33.54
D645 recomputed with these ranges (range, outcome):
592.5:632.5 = 39.78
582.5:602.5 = 32.58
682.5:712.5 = 34.06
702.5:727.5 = 34.52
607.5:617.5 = 36.53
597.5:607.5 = 33.87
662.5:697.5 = 35.05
